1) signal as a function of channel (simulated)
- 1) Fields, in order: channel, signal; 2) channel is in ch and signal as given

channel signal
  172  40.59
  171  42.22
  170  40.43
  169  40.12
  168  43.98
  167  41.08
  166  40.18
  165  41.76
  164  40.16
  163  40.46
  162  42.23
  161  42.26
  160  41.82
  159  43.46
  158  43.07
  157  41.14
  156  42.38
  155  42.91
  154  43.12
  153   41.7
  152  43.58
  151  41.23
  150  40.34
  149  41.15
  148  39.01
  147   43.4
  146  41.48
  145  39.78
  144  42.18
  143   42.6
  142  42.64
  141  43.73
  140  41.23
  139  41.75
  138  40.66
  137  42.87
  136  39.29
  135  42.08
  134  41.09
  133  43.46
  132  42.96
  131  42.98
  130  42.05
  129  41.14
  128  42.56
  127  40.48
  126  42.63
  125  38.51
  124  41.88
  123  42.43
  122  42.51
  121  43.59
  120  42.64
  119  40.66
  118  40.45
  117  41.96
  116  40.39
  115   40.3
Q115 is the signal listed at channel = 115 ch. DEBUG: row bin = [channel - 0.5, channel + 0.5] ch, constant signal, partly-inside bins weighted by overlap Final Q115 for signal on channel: 40.3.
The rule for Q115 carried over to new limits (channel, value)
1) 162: 42.23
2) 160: 41.82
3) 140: 41.23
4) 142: 42.64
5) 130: 42.05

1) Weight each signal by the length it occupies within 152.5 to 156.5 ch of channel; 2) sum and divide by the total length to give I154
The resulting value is 42.5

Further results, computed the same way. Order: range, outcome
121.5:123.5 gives 42.5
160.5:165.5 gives 41.4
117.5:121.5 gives 41.8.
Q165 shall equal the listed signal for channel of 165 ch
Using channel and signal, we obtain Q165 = 41.76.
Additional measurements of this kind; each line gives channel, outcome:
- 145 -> 39.78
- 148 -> 39.01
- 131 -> 42.98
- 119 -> 40.66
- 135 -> 42.08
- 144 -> 42.18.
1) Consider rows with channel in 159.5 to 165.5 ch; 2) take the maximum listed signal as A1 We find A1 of 42.26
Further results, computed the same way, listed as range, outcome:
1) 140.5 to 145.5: 43.73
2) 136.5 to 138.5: 42.87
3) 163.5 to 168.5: 43.98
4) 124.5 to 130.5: 42.63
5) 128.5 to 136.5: 43.46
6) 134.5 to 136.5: 42.08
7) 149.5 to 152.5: 43.58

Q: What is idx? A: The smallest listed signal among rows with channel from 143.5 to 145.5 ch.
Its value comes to 39.78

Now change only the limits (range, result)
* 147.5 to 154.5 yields 39.01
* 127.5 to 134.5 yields 41.09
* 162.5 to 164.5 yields 40.16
